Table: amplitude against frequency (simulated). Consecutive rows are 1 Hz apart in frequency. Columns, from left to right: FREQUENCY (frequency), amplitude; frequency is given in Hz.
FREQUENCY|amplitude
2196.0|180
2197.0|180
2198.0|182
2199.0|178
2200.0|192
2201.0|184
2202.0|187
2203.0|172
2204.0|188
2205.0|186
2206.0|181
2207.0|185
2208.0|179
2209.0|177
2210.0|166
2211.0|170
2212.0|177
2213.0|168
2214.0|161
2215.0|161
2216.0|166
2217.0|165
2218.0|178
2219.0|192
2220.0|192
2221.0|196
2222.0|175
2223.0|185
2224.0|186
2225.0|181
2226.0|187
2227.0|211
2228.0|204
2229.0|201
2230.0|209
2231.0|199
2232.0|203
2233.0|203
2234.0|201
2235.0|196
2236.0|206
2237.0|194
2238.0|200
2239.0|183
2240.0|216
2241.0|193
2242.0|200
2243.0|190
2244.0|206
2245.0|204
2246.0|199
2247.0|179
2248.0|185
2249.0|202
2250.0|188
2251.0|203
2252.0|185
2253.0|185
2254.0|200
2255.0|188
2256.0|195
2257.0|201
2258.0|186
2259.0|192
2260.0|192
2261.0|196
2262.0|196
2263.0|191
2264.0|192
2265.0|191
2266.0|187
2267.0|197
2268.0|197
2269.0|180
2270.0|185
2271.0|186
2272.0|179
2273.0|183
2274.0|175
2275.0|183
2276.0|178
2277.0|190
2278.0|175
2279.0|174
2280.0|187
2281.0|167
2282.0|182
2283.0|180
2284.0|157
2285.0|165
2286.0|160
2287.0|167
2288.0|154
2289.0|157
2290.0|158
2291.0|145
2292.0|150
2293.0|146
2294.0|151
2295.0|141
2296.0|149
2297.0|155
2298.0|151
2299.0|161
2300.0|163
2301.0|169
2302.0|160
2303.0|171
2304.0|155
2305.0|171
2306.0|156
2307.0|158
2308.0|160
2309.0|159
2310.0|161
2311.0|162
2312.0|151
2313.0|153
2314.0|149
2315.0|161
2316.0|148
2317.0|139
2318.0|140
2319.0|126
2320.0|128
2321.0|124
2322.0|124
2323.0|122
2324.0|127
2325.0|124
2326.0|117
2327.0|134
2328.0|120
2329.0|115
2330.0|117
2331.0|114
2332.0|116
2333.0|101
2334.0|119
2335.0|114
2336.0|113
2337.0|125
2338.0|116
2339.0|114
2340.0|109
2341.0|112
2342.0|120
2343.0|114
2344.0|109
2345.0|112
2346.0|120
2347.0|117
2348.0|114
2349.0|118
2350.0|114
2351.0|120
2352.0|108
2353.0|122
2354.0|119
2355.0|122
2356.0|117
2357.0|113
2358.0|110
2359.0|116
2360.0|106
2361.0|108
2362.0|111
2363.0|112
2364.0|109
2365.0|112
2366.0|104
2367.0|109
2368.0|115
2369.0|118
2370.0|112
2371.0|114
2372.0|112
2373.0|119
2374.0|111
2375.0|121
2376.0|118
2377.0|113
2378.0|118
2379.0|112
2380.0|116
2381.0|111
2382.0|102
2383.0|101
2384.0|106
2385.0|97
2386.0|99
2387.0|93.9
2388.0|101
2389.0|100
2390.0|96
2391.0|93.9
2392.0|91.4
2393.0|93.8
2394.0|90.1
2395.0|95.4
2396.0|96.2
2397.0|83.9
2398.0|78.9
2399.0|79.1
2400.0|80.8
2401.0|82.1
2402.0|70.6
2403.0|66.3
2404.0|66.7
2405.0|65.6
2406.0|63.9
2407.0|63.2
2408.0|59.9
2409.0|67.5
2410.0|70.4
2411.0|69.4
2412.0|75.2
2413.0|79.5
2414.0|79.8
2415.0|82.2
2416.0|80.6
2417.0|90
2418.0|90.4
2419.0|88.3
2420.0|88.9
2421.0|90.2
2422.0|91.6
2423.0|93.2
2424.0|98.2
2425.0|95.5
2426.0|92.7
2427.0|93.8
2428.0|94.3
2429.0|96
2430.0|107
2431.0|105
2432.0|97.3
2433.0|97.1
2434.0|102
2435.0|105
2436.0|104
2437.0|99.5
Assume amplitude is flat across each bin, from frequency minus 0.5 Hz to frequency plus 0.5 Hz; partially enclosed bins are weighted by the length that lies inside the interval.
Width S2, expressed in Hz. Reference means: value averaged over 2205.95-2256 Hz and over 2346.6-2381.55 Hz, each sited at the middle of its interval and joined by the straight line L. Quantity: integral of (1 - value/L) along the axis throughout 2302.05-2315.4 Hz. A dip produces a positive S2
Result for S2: -1.3 Hz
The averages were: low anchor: 189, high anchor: 114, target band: 159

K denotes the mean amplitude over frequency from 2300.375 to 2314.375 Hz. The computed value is 160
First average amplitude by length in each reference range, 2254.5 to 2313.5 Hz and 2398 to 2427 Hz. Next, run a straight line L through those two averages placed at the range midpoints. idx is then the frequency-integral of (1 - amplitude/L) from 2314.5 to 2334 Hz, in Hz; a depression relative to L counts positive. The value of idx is 2.3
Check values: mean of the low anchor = 172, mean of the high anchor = 79.6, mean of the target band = 126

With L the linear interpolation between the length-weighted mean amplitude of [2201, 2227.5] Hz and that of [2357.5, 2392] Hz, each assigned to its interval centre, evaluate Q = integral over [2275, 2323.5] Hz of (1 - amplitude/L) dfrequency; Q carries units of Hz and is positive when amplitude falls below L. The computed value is -5.0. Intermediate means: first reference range 180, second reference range 108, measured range 157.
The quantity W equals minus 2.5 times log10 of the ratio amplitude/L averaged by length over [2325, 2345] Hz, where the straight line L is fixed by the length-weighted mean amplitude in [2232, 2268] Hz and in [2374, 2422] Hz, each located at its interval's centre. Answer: 0.16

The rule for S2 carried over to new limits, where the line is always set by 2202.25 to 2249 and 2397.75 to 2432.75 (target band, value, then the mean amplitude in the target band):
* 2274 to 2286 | -1.32 Hz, 175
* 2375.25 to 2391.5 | -0.72 Hz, 105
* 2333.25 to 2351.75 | 1.19 Hz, 115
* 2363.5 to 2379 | -0.93 Hz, 114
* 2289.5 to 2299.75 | -0.08 Hz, 151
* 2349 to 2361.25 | 0.15 Hz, 115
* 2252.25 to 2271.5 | -2.66 Hz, 191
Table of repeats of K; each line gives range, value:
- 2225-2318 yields 179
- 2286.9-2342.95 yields 139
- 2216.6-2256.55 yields 194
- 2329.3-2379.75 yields 114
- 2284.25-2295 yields 155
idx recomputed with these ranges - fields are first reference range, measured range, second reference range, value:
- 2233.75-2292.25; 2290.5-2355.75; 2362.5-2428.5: 4.8 Hz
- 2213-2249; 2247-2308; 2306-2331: -4.5 Hz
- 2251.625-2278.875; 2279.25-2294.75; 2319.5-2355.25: 0.5 Hz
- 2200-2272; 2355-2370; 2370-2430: 0.3 Hz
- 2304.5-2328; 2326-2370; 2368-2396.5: 3.5 Hz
